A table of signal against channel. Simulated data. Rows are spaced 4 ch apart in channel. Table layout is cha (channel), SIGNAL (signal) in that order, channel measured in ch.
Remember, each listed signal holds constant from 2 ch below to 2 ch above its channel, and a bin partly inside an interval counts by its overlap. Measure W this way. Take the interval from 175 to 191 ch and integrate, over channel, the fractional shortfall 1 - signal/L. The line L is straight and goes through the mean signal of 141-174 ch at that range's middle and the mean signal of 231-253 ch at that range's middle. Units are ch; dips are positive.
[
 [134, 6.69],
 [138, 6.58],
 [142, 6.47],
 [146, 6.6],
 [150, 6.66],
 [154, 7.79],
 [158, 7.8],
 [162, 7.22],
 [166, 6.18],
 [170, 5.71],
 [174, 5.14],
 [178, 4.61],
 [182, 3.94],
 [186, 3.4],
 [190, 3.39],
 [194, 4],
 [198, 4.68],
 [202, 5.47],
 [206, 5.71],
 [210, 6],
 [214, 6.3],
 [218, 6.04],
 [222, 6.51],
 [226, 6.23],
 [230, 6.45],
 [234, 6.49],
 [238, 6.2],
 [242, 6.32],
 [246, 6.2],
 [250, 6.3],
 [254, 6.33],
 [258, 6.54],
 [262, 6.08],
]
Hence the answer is 6.43 ch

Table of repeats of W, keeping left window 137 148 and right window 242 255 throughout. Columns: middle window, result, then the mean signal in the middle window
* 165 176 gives 1.4 ch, 5.63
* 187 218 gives 6.3 ch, 5.09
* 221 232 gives -0.1 ch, 6.39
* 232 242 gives -0.1 ch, 6.34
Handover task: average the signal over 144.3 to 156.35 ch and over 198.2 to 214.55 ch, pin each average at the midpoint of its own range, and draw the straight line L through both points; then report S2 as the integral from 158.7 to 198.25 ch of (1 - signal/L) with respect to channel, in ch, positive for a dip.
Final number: 9.2 ch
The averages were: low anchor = 7.05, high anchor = 5.7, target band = 4.93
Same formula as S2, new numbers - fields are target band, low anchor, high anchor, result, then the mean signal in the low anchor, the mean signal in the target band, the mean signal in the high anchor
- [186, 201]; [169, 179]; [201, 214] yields 4.11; 5.15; 4.04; 5.83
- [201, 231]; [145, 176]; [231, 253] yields 1.48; 6.64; 6.1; 6.31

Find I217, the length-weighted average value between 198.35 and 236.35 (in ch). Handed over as 6.07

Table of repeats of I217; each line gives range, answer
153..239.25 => 5.66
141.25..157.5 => 7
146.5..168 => 7.09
